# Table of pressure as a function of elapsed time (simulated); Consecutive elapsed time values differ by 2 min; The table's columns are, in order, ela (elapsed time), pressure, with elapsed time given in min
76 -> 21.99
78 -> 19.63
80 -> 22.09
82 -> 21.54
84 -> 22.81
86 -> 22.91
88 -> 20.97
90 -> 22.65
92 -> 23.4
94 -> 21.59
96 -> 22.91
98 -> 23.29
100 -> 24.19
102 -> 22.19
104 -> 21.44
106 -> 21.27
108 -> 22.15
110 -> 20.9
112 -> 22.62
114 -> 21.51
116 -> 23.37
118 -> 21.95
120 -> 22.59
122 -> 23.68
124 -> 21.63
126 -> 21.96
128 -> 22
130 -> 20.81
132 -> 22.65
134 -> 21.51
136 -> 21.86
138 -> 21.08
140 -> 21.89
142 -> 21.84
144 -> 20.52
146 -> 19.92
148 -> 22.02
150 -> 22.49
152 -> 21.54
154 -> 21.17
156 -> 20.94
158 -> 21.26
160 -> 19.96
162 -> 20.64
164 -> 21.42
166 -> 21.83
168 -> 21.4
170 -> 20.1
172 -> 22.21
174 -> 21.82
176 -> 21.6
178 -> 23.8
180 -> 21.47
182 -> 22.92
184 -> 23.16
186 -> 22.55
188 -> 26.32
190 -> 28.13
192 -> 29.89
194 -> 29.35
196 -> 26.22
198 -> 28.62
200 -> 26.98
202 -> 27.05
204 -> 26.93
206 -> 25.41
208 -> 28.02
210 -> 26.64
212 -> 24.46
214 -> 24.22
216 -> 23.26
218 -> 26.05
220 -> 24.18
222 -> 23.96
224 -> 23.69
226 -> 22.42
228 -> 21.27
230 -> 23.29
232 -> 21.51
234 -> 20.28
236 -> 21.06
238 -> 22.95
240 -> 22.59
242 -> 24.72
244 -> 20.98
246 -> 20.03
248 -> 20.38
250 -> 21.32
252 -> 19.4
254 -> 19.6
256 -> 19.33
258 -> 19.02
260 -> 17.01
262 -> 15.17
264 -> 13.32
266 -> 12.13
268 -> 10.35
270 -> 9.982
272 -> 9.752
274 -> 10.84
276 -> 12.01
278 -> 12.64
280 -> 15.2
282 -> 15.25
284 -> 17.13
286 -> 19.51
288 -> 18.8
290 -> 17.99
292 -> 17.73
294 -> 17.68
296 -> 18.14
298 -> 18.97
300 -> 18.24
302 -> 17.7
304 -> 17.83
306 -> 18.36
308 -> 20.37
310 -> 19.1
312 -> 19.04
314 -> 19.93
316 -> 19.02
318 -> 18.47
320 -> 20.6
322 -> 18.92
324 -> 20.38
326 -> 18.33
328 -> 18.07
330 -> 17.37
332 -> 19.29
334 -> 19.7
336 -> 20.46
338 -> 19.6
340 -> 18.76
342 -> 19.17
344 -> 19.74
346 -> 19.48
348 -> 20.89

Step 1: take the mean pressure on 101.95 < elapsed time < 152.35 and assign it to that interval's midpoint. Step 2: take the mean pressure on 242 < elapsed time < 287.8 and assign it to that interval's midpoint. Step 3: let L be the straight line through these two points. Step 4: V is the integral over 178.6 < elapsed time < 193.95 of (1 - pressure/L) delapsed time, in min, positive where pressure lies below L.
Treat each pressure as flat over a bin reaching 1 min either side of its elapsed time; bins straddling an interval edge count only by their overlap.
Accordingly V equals -4.6 min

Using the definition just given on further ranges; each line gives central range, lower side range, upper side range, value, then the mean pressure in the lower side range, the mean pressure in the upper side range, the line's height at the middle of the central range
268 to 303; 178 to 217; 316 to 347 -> 9.5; 25.8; 19.2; 21.5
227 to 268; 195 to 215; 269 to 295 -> 1.4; 26.5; 15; 20.1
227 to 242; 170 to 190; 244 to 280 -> -3.3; 23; 15.6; 18.1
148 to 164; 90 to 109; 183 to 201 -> 2.5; 22.5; 26.8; 25.1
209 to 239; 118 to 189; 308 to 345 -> -3.6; 21.8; 19.3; 20.8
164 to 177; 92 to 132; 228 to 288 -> -0.7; 22.3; 17.6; 20.4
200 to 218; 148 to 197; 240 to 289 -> -4.8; 23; 16.5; 20.4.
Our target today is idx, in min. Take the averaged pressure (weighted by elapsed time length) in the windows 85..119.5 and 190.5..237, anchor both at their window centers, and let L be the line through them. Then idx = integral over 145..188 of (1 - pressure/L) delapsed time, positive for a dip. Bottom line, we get 3.9 min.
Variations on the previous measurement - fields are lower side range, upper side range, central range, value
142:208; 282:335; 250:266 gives 2.4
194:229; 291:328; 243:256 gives 1.5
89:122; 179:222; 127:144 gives 1.3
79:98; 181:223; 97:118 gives 0.6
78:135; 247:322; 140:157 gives -0.3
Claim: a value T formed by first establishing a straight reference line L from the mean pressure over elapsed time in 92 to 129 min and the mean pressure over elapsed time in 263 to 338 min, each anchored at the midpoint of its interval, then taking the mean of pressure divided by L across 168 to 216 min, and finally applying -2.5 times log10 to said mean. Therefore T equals -0.24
